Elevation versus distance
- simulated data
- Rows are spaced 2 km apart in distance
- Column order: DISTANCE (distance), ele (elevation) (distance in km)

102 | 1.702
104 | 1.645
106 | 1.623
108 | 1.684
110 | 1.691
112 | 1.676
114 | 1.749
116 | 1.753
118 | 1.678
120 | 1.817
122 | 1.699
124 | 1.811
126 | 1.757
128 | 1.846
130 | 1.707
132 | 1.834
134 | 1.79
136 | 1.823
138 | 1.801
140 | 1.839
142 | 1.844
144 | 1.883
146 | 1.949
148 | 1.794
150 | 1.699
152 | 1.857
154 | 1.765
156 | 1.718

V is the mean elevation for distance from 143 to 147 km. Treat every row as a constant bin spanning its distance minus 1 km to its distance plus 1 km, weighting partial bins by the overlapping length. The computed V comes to 1.92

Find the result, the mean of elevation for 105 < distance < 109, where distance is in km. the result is 1.65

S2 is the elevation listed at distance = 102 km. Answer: 1.702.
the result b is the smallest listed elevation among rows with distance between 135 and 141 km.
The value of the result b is 1.801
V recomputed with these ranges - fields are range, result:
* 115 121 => 1.75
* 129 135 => 1.78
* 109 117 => 1.72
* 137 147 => 1.86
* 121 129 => 1.78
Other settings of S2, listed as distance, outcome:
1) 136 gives 1.823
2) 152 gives 1.857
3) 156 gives 1.718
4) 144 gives 1.883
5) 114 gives 1.749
